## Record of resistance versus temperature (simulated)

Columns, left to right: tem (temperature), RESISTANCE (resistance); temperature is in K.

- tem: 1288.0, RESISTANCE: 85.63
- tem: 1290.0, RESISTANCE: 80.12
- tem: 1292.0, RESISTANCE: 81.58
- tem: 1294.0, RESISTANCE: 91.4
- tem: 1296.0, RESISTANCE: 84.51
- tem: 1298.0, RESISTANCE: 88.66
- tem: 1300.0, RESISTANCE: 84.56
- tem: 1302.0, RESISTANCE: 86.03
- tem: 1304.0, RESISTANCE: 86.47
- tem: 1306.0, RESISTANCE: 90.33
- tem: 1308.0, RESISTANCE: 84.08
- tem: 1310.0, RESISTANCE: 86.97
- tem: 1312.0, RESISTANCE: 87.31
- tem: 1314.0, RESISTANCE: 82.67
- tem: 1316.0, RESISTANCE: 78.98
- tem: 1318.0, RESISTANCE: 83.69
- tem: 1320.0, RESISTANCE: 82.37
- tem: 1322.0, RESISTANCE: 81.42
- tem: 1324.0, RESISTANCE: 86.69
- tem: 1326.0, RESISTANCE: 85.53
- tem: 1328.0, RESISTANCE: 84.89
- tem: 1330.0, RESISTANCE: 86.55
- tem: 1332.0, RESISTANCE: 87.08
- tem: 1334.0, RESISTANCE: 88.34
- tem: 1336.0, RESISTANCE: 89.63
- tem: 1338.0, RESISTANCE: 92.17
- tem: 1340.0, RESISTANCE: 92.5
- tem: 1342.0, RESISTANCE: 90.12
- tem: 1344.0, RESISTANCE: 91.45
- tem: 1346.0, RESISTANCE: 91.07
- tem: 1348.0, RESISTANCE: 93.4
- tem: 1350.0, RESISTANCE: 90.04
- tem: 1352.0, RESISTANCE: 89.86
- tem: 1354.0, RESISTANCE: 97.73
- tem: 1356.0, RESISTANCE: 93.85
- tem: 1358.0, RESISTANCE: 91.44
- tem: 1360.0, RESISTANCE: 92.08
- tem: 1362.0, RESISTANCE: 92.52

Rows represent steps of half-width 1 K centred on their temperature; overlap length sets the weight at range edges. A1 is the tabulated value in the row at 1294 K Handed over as 91.4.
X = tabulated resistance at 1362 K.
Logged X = 92.52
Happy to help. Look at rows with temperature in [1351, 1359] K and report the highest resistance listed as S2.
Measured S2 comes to 97.73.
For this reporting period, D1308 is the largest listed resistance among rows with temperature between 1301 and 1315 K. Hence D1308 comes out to 90.33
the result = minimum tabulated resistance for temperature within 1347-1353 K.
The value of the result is 89.86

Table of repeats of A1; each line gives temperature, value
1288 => 85.63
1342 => 90.12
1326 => 85.53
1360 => 92.08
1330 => 86.55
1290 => 80.12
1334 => 88.34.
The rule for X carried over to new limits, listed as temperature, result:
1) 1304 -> 86.47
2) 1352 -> 89.86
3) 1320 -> 82.37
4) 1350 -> 90.04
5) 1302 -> 86.03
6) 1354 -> 97.73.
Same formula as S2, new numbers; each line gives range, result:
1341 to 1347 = 91.45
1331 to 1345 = 92.5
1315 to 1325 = 86.69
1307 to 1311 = 86.97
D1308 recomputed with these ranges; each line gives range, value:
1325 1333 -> 87.08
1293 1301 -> 91.4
